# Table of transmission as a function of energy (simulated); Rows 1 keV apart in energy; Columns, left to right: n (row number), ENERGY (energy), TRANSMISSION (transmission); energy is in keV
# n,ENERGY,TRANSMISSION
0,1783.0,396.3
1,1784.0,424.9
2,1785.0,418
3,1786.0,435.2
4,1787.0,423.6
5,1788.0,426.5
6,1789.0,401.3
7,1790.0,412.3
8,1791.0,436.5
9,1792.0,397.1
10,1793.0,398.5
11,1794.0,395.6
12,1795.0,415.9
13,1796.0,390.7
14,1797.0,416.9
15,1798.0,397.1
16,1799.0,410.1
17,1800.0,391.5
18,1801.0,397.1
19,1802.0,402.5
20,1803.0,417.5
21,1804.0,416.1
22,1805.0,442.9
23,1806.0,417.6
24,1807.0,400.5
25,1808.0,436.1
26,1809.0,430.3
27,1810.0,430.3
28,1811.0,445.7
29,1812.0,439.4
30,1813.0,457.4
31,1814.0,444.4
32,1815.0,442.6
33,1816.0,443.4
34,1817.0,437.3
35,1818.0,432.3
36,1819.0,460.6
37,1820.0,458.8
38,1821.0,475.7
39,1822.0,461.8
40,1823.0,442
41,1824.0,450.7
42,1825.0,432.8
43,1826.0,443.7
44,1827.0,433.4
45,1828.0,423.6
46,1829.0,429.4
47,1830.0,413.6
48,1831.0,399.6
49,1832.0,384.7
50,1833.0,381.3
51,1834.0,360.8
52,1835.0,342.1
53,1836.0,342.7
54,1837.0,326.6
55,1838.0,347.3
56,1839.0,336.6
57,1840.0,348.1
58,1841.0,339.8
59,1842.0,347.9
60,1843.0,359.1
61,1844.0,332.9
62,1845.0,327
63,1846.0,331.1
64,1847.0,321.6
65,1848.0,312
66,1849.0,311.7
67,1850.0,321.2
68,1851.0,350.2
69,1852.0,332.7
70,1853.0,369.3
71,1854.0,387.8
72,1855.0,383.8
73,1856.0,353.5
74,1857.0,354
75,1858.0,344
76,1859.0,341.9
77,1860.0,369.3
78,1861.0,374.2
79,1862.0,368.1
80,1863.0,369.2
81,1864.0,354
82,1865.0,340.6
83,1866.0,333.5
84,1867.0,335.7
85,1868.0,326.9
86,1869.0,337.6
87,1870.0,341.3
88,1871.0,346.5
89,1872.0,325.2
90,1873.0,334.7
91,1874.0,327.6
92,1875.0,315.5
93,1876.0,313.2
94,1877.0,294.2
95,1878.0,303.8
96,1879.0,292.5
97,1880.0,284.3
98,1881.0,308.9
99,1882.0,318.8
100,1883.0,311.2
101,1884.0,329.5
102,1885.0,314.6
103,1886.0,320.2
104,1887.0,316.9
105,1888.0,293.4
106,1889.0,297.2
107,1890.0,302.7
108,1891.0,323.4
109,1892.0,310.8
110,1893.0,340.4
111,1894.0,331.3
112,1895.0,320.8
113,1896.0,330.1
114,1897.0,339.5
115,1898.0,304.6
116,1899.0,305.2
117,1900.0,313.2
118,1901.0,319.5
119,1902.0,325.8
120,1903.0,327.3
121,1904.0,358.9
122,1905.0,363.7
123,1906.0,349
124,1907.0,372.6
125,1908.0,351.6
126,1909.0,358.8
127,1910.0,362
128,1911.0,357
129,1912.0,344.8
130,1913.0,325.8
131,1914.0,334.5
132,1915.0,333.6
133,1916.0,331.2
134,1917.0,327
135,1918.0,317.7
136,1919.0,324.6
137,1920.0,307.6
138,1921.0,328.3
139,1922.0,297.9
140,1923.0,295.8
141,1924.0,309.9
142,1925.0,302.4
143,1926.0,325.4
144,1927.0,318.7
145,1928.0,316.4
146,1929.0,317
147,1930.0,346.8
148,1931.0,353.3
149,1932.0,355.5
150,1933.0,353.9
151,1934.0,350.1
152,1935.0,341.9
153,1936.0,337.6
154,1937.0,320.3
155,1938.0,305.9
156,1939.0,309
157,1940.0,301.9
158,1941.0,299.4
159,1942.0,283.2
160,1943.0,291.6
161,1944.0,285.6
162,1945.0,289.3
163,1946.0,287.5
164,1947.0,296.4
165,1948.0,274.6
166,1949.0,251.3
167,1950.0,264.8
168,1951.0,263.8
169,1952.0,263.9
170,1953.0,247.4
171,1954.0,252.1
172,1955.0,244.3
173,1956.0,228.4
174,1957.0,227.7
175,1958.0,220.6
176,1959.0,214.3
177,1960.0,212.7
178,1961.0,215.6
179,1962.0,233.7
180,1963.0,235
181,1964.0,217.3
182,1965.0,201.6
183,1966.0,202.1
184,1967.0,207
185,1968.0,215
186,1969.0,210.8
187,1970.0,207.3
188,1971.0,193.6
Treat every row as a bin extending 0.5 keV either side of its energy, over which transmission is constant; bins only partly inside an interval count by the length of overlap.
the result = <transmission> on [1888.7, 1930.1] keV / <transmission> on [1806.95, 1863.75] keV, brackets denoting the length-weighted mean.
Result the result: 0.84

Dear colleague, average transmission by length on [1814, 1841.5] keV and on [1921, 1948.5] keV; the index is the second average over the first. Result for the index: 0.77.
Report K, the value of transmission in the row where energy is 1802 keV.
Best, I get 402.5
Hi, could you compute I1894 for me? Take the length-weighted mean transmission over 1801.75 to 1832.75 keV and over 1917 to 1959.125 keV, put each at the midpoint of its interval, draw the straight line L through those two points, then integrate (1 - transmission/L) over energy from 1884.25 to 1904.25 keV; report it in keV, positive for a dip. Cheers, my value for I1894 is 1.5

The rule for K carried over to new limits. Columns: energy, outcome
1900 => 313.2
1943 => 291.6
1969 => 210.8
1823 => 442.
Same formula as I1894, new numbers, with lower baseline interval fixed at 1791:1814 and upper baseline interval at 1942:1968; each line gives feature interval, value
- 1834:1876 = 1.7 keV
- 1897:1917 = -2.6 keV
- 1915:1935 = -3.4 keV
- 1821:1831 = -1.2 keV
